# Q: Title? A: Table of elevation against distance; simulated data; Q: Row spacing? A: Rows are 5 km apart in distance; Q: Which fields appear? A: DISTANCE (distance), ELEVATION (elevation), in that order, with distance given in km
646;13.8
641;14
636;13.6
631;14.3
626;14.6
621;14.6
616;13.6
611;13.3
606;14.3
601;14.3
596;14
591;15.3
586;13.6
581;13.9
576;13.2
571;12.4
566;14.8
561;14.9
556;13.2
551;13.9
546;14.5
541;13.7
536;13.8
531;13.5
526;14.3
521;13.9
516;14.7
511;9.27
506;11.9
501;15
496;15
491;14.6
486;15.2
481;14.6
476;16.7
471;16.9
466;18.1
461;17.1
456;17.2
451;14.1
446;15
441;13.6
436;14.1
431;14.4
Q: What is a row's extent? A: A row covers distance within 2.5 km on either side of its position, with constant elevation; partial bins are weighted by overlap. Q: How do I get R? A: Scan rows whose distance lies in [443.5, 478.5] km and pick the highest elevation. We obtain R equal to 18.1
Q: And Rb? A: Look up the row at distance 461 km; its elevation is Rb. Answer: 17.1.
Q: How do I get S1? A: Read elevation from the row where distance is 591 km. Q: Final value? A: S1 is 15.3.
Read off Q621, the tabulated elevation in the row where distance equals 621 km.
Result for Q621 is 14.6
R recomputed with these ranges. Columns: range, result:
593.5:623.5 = 14.6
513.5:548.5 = 14.7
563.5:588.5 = 14.8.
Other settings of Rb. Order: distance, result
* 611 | 13.3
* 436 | 14.1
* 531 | 13.5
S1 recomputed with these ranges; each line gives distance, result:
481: 14.6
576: 13.2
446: 15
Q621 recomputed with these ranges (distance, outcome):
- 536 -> 13.8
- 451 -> 14.1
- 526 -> 14.3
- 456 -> 17.2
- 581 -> 13.9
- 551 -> 13.9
